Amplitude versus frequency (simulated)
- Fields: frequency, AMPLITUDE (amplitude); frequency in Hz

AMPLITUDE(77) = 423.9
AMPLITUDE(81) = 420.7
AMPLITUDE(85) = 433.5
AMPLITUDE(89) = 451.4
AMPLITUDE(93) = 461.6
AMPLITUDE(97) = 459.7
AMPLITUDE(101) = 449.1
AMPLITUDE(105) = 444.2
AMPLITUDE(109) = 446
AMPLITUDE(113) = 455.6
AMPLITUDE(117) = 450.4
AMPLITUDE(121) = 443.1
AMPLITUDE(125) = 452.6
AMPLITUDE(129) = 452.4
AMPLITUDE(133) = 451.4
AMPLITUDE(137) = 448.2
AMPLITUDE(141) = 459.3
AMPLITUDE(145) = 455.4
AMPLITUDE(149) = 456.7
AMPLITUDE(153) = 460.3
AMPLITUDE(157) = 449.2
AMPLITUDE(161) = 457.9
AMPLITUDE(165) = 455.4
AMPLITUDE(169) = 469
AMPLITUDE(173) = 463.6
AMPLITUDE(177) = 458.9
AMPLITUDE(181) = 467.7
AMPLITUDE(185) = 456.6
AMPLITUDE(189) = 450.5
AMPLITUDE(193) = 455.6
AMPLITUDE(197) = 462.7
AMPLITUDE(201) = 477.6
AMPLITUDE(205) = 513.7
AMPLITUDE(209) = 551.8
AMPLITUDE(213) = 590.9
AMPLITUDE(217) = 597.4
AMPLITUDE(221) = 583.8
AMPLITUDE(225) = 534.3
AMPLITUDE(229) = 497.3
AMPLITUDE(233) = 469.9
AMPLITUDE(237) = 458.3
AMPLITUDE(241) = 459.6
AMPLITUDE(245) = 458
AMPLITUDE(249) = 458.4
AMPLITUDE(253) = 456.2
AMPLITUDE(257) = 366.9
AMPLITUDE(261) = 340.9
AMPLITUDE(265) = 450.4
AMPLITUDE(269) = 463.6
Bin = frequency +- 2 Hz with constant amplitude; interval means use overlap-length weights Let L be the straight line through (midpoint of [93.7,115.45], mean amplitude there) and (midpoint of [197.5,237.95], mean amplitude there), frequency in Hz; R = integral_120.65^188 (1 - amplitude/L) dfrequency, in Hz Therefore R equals 3.9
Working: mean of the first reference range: 452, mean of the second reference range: 527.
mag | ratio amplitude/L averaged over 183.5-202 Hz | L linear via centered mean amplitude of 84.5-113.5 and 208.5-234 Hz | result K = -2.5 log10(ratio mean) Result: 0.15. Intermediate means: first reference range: 451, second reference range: 549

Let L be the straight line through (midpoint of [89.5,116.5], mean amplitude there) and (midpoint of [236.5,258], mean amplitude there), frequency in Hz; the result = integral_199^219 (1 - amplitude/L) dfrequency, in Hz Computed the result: -4.4 Hz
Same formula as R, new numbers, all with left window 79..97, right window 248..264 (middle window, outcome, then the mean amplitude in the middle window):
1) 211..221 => -4.29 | 592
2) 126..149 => -1.13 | 454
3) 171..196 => -2.20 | 459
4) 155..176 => -1.63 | 459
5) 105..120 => -0.38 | 449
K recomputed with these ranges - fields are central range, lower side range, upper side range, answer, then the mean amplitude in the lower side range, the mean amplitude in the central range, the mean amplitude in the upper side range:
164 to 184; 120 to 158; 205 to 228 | 0.090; 453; 463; 563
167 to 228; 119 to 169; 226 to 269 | -0.121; 454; 502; 445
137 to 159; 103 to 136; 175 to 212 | 0.014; 449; 455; 480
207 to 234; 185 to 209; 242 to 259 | -0.194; 477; 549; 436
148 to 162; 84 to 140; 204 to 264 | 0.019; 450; 456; 488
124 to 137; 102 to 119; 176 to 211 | 0.011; 449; 451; 478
